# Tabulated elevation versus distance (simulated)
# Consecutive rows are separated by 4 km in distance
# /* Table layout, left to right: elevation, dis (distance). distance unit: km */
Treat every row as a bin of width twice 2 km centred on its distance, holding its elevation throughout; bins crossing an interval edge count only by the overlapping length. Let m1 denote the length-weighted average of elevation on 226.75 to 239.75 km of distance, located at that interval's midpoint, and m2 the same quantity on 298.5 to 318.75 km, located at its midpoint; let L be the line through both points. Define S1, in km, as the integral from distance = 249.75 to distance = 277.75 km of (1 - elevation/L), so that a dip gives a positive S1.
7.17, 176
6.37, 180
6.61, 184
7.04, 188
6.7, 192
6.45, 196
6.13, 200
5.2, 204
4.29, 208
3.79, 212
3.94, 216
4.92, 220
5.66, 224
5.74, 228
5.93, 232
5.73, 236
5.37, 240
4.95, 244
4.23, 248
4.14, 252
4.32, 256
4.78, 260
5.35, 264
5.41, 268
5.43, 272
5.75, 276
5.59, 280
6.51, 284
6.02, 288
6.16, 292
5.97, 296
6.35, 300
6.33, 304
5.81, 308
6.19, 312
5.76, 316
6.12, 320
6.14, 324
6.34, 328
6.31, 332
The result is 4.2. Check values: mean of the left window 5.75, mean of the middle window 5.01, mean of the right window 6.08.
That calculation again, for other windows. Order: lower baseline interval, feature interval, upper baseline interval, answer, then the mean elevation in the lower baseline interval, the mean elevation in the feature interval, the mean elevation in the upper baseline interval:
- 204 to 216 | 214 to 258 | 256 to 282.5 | -2.9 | 4.22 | 4.99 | 5.33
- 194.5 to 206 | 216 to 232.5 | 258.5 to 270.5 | 0.9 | 5.9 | 5.33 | 5.21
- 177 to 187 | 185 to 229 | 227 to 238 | 5.4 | 6.61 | 5.46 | 5.81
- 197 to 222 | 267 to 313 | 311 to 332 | -1.7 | 4.78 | 5.97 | 6.13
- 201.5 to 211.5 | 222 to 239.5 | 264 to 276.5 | -2.7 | 4.67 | 5.73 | 5.47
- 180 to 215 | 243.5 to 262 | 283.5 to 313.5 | 4.7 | 5.76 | 4.45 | 6.15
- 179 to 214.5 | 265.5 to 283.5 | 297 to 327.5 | 1.2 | 5.8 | 5.62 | 6.11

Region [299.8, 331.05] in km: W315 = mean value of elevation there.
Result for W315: 6.12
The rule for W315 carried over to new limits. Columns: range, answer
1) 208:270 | 4.93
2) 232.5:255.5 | 4.92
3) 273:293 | 5.97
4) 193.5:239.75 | 5.27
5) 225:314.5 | 5.55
